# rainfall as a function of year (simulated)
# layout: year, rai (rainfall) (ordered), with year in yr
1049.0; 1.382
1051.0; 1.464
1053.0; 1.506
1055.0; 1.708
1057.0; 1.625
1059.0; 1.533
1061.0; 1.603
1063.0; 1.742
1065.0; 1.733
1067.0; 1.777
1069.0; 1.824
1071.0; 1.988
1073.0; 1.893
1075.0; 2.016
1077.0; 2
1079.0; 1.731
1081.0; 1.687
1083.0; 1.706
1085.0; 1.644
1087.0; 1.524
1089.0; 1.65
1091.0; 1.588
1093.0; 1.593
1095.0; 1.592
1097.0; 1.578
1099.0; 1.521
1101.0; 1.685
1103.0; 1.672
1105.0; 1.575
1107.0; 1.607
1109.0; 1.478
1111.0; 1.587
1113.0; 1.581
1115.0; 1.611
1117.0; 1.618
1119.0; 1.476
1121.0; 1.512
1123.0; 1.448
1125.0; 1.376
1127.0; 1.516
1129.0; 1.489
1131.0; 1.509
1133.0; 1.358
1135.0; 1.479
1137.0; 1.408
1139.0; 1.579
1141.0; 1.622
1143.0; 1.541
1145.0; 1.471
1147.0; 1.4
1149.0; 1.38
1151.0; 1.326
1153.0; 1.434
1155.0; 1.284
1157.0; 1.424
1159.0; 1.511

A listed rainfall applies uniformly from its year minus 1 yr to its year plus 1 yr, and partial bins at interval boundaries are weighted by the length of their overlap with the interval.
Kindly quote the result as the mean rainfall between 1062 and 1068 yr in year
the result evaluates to 1.75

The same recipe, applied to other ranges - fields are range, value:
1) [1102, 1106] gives 1.62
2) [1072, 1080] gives 1.91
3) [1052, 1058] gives 1.61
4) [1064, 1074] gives 1.84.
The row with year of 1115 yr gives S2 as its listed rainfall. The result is 1.611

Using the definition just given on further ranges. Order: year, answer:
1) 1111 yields 1.587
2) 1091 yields 1.588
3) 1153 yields 1.434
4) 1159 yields 1.511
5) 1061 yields 1.603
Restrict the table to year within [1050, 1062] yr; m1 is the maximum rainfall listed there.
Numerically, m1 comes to 1.708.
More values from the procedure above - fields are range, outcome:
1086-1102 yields 1.685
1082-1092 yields 1.706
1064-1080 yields 2.016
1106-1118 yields 1.618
